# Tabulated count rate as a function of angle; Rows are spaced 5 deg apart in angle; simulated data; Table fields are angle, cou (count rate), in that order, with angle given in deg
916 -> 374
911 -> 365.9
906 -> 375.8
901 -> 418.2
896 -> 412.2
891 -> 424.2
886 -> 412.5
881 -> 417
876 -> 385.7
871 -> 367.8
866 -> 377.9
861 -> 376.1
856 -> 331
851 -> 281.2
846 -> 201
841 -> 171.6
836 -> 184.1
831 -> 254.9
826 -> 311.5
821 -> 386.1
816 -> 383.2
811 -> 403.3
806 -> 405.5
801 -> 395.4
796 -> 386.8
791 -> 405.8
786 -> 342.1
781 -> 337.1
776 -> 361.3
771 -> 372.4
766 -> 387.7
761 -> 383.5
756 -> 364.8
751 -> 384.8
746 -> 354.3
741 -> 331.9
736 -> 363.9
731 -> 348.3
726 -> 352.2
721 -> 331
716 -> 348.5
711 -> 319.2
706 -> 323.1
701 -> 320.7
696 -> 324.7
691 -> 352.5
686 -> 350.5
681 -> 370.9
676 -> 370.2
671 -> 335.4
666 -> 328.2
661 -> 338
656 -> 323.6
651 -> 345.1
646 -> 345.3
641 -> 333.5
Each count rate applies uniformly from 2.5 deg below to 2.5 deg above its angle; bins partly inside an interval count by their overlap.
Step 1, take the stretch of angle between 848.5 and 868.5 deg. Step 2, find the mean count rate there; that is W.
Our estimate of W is 342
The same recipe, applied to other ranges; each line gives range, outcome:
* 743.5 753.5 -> 370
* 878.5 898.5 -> 416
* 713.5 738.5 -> 349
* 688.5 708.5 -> 330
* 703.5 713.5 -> 321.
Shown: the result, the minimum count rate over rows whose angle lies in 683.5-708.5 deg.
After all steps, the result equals 320.7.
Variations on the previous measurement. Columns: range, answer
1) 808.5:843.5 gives 171.6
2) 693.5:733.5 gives 319.2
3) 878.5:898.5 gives 412.2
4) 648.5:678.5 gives 323.6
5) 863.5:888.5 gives 367.8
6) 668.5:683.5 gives 335.4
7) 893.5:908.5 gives 375.8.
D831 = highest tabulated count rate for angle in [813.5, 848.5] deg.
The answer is 386.1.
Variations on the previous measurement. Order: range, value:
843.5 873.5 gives 377.9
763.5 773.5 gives 387.7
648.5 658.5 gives 345.1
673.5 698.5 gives 370.9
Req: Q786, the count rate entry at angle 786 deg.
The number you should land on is 342.1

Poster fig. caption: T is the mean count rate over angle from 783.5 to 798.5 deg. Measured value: 378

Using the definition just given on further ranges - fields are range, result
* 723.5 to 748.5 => 350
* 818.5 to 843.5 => 262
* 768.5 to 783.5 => 357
